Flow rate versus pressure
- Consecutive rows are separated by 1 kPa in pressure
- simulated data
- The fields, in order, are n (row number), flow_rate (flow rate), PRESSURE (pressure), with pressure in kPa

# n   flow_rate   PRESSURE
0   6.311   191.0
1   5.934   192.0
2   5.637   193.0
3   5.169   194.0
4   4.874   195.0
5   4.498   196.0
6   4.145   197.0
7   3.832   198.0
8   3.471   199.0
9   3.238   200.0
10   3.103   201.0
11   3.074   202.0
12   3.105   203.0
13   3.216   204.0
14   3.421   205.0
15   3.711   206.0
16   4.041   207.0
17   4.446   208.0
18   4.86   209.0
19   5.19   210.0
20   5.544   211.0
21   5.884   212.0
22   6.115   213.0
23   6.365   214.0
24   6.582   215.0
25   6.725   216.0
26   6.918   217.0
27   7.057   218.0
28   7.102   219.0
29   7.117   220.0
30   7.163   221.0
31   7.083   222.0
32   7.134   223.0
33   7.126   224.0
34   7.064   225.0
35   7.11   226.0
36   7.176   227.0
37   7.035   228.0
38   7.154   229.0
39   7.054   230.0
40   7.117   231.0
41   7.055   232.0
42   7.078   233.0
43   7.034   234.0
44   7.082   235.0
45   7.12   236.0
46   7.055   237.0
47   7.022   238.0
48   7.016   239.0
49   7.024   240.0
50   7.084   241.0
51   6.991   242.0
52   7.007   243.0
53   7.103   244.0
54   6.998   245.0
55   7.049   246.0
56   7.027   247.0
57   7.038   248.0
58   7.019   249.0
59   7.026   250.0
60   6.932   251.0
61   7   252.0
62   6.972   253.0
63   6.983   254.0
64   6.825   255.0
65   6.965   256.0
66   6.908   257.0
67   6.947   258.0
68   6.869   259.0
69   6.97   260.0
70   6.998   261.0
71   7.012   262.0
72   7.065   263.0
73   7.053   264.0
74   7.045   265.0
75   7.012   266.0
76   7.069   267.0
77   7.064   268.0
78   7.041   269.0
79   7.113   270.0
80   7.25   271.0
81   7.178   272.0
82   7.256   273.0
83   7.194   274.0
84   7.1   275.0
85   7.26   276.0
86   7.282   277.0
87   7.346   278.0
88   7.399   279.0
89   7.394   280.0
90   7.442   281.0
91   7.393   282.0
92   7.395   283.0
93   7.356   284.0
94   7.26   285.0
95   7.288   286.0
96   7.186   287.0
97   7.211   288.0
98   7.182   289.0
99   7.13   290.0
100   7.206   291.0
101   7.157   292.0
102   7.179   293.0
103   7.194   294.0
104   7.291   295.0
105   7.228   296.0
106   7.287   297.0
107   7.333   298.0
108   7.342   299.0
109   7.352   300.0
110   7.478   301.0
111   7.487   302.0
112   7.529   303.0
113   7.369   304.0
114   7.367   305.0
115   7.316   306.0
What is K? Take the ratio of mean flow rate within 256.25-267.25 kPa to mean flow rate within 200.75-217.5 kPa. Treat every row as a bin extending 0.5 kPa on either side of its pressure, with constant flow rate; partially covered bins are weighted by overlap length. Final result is 1.4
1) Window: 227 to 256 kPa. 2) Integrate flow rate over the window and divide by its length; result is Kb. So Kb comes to 7.03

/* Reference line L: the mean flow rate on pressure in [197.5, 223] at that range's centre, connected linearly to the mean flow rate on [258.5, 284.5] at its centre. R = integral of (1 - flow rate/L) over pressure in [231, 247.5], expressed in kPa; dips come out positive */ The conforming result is -2.5 kPa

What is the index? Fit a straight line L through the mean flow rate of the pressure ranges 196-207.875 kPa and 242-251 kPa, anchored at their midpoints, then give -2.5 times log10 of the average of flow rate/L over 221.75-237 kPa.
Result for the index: -0.24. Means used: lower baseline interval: 3.56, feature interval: 7.09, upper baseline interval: 7.03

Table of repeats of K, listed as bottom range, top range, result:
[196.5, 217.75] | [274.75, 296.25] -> 1.56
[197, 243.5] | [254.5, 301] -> 1.20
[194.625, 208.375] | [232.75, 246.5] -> 1.90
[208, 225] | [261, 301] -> 1.12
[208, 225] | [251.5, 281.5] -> 1.10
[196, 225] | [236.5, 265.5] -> 1.33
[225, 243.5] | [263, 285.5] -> 1.02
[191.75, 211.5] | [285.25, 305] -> 1.73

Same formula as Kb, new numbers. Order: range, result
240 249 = 7.04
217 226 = 7.1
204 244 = 6.48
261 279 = 7.14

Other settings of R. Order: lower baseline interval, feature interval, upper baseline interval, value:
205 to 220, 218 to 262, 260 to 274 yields -4.44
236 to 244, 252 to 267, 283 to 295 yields 0.29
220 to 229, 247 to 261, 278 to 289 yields 0.50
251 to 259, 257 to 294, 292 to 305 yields -0.25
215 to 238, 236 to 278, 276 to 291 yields 0.81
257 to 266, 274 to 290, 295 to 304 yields -0.21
